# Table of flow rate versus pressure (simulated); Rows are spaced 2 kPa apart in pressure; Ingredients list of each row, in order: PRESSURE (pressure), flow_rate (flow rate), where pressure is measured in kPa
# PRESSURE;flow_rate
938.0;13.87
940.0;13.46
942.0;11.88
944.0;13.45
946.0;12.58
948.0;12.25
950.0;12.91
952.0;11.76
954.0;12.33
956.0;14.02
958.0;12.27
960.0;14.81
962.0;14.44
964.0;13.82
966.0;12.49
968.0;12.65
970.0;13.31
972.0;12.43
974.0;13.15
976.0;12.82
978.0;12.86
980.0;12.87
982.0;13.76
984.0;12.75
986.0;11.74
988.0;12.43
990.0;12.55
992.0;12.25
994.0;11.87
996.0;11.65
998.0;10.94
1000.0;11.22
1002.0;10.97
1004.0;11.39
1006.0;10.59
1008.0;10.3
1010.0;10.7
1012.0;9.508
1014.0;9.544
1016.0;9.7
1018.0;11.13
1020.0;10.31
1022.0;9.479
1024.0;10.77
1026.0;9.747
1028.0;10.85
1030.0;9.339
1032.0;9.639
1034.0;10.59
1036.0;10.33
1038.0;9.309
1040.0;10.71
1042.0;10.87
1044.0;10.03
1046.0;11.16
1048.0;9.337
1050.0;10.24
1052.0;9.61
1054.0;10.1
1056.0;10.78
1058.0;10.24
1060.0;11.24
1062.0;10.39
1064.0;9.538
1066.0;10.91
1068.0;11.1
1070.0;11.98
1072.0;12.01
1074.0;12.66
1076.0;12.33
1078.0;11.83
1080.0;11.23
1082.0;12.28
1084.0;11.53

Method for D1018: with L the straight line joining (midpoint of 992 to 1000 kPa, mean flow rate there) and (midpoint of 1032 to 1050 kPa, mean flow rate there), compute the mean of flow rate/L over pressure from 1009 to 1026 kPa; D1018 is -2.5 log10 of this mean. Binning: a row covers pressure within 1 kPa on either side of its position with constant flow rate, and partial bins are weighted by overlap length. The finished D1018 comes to 0.08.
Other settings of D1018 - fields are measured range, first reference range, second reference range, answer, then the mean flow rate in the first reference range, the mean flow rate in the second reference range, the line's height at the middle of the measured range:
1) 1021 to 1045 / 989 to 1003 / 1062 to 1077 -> 0.140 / 11.6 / 11.4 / 11.5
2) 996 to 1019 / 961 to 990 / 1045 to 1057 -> 0.116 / 13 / 10.2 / 11.8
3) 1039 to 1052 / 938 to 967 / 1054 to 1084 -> 0.130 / 13.1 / 11.3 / 11.6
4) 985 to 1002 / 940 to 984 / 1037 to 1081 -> 0.046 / 13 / 10.8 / 12.3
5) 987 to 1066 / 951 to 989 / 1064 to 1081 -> 0.161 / 13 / 11.6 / 12.2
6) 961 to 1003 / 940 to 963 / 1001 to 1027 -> -0.074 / 13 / 10.3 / 11.7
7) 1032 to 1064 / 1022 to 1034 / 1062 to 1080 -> 0.044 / 10.1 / 11.5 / 10.7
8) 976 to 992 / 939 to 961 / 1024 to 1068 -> -0.064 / 12.9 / 10.3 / 12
